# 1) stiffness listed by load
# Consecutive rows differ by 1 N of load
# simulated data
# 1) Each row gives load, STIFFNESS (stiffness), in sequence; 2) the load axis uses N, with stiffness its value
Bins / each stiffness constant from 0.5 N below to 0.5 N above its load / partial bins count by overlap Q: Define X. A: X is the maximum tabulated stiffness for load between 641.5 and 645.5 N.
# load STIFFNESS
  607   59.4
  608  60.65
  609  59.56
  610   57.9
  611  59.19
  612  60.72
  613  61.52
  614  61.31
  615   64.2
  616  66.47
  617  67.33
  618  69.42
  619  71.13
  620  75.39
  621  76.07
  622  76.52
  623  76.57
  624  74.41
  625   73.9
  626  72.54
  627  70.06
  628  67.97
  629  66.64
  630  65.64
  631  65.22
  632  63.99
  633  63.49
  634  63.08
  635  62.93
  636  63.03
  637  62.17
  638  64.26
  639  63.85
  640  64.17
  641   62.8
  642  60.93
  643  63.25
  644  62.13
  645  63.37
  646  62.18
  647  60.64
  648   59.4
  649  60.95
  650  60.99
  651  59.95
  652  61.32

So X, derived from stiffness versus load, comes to 63.37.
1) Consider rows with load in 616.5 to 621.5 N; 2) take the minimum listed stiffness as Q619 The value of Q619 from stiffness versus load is 67.33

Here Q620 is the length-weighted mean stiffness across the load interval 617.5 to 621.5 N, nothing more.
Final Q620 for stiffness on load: 73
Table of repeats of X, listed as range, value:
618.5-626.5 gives 76.57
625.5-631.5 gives 72.54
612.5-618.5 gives 69.42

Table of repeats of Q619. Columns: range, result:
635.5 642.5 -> 60.93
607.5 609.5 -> 59.56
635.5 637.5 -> 62.17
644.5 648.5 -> 59.4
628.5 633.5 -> 63.49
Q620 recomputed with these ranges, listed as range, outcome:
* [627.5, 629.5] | 67.3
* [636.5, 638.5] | 63.2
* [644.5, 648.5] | 61.4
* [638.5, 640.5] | 64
